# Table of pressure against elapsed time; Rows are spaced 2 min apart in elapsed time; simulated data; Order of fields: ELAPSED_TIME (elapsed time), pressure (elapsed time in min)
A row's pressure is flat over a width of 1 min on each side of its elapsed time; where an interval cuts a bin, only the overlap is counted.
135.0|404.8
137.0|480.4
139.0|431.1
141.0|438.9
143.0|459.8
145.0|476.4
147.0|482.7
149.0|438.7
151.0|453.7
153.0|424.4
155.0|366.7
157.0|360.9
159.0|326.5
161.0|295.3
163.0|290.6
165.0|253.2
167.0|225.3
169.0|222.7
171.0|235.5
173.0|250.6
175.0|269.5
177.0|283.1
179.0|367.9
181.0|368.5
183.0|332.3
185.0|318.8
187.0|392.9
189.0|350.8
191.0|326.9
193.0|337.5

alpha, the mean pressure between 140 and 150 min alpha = 459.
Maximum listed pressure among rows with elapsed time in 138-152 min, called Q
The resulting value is 482.7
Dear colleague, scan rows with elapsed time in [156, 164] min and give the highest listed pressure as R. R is 360.9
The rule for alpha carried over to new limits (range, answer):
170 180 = 281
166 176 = 241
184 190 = 354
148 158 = 409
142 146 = 468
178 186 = 347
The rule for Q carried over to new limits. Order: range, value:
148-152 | 453.7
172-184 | 368.5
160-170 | 295.3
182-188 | 392.9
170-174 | 250.6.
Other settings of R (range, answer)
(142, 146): 476.4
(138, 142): 438.9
